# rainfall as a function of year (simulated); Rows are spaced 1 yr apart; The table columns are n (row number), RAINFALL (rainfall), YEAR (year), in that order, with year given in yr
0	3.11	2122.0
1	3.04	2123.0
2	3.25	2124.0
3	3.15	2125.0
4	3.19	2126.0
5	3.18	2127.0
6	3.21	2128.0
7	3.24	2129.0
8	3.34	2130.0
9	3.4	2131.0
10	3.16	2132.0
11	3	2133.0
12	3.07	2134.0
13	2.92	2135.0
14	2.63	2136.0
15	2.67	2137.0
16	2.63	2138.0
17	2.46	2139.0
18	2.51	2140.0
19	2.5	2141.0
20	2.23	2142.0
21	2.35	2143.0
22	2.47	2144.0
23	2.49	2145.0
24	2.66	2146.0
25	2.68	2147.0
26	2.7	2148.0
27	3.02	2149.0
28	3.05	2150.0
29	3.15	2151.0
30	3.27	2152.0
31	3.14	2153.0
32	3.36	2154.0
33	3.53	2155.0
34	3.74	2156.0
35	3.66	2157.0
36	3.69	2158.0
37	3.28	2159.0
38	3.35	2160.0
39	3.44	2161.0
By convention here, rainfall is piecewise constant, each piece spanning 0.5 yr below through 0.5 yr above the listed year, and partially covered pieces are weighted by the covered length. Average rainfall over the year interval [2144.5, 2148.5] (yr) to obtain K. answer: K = 2.63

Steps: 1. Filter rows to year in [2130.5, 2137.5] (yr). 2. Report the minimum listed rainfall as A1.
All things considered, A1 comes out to 2.63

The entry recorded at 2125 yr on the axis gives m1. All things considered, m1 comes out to 3.15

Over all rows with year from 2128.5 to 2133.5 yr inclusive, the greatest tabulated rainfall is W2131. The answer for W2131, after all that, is 3.4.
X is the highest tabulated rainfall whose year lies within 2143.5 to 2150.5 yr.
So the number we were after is 3.05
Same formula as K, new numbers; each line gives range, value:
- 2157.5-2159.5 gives 3.48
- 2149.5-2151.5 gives 3.1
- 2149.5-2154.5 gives 3.19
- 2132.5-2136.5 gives 2.91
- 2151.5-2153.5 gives 3.21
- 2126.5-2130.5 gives 3.24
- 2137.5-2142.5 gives 2.47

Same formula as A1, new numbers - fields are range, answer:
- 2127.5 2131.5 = 3.21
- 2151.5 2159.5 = 3.14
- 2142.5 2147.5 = 2.35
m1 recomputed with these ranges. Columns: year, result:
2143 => 2.35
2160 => 3.35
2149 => 3.02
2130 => 3.34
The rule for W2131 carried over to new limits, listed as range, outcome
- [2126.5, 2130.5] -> 3.34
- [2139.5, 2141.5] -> 2.51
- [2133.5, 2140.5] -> 3.07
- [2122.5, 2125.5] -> 3.25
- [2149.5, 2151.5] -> 3.15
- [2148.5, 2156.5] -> 3.74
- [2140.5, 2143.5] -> 2.5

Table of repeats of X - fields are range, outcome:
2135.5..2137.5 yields 2.67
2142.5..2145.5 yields 2.49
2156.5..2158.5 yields 3.69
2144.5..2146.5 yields 2.66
